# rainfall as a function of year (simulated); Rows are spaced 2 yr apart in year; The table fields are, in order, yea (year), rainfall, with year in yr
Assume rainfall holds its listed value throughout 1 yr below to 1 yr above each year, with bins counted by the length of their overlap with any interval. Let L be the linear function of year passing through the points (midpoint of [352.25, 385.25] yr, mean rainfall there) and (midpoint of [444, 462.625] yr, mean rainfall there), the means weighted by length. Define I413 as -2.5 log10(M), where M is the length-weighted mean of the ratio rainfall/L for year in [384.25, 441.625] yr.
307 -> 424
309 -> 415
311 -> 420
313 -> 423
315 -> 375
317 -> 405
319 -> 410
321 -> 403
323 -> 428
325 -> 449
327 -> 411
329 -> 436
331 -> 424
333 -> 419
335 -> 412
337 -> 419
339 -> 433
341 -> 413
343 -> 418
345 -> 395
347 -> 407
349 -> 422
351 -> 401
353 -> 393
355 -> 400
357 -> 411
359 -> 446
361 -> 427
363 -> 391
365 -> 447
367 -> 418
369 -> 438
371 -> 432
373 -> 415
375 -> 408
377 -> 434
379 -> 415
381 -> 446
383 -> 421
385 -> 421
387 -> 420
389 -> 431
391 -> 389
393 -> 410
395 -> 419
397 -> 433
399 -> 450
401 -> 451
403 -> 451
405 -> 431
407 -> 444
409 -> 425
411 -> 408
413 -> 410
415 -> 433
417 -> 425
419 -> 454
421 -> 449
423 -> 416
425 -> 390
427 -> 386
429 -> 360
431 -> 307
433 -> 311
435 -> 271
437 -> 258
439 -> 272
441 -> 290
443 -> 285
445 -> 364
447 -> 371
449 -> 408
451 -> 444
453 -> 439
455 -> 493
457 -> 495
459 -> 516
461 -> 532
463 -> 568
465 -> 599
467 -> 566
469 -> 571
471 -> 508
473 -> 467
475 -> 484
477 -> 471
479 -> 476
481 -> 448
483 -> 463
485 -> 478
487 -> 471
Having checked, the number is 0.115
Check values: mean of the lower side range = 422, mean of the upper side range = 455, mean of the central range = 394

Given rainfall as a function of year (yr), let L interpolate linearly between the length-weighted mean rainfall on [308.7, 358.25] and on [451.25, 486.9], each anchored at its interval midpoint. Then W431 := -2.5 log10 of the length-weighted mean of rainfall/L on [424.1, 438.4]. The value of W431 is 0.42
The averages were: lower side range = 414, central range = 324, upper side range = 502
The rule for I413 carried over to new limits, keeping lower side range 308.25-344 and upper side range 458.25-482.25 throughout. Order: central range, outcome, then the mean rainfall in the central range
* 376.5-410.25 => 0.085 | 429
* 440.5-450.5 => 0.383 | 351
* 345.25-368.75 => 0.061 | 415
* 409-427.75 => 0.147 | 420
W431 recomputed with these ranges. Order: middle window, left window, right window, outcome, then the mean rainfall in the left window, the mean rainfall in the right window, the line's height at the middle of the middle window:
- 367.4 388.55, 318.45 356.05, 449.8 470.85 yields 0.06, 415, 521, 450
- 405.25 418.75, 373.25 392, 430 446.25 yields -0.20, 420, 296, 354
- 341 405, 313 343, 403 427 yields 0.00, 417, 425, 421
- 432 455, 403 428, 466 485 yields 0.31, 424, 494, 457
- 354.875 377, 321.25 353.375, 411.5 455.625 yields -0.05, 418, 374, 405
